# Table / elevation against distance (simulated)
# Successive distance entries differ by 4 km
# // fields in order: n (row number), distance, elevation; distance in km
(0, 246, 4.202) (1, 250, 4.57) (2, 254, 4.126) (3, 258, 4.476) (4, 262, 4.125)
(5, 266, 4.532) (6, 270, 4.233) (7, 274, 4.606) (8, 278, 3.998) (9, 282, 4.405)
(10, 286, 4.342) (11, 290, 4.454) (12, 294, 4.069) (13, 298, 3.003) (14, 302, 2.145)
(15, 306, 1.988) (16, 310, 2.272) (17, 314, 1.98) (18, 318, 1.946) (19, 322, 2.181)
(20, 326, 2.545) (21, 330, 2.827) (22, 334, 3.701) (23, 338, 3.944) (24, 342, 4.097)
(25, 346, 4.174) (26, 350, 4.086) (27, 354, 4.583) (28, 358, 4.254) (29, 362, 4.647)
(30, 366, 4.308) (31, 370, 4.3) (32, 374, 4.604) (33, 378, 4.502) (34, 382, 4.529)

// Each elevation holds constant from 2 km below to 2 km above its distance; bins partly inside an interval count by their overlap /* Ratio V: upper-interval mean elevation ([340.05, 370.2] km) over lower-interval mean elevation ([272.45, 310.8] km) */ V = 1.21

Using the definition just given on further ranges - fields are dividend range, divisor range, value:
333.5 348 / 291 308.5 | 1.39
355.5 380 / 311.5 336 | 1.76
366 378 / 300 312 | 2.08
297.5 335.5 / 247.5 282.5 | 0.56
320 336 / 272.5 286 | 0.65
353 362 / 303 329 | 2.04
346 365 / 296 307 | 1.81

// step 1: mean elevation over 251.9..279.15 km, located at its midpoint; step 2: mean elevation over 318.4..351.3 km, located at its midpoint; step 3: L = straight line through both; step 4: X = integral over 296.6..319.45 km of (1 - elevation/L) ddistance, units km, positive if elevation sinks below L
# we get 9.3 km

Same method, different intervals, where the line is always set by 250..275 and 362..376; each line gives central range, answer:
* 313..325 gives 6.32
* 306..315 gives 4.67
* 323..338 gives 4.49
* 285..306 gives 4.64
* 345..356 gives 0.33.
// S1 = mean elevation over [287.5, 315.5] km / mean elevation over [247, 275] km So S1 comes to 0.66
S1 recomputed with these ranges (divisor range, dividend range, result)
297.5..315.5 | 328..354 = 1.74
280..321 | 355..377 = 1.46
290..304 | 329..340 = 1.09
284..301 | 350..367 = 1.14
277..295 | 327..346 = 0.85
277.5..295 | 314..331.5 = 0.54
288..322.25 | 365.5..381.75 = 1.65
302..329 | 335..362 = 1.93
